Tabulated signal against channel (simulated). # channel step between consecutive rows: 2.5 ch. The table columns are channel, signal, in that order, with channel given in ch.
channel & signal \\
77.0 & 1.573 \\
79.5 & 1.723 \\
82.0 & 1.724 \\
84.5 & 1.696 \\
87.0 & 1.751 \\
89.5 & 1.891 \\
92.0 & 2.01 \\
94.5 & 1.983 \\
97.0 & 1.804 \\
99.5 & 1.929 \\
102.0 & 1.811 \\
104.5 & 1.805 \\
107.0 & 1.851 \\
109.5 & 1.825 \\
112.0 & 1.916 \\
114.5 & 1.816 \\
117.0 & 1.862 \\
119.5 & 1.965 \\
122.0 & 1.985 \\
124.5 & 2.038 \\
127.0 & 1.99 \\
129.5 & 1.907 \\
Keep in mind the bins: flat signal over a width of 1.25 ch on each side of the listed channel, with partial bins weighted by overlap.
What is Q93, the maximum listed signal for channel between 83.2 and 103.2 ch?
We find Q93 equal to 2.01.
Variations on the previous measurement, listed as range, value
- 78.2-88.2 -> 1.751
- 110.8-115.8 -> 1.916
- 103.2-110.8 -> 1.851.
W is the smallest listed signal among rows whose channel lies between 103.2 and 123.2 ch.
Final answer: 1.805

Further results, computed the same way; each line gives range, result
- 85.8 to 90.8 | 1.751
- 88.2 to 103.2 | 1.804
